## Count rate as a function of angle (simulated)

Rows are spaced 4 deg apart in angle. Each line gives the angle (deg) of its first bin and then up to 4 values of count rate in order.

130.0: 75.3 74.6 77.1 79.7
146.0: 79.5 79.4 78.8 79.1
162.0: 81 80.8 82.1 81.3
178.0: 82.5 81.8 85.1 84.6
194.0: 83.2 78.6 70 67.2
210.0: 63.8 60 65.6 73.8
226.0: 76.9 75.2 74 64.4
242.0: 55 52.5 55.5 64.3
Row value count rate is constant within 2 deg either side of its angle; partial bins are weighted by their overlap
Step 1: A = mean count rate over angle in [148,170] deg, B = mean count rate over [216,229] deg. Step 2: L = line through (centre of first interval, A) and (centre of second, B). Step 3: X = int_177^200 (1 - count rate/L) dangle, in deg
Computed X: -1.9 deg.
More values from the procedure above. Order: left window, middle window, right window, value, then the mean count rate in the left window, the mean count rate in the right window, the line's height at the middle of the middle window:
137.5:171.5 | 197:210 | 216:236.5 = 0.9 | 79.8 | 72.9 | 75.1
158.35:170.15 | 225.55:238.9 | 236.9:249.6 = -2.8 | 80.9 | 56.6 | 60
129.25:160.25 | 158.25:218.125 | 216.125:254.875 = -3.8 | 78.1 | 65.8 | 72.2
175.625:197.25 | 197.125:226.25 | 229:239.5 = 3.1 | 83.1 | 71.1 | 76.8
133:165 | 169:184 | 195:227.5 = -1.4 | 78.8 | 69.8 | 74.8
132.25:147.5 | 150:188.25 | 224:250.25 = -3.8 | 77.7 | 65.4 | 74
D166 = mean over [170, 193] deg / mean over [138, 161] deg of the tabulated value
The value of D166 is 1.0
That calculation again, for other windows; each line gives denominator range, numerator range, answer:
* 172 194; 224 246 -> 0.81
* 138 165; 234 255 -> 0.75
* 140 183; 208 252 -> 0.81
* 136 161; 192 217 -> 0.89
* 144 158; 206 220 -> 0.80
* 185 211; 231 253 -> 0.80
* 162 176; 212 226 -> 0.84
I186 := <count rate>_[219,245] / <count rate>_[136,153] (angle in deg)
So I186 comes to 0.87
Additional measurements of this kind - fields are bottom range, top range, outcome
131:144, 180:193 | 1.09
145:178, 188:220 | 0.89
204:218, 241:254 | 0.87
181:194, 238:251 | 0.67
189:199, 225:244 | 0.84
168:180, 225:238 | 0.90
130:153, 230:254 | 0.79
